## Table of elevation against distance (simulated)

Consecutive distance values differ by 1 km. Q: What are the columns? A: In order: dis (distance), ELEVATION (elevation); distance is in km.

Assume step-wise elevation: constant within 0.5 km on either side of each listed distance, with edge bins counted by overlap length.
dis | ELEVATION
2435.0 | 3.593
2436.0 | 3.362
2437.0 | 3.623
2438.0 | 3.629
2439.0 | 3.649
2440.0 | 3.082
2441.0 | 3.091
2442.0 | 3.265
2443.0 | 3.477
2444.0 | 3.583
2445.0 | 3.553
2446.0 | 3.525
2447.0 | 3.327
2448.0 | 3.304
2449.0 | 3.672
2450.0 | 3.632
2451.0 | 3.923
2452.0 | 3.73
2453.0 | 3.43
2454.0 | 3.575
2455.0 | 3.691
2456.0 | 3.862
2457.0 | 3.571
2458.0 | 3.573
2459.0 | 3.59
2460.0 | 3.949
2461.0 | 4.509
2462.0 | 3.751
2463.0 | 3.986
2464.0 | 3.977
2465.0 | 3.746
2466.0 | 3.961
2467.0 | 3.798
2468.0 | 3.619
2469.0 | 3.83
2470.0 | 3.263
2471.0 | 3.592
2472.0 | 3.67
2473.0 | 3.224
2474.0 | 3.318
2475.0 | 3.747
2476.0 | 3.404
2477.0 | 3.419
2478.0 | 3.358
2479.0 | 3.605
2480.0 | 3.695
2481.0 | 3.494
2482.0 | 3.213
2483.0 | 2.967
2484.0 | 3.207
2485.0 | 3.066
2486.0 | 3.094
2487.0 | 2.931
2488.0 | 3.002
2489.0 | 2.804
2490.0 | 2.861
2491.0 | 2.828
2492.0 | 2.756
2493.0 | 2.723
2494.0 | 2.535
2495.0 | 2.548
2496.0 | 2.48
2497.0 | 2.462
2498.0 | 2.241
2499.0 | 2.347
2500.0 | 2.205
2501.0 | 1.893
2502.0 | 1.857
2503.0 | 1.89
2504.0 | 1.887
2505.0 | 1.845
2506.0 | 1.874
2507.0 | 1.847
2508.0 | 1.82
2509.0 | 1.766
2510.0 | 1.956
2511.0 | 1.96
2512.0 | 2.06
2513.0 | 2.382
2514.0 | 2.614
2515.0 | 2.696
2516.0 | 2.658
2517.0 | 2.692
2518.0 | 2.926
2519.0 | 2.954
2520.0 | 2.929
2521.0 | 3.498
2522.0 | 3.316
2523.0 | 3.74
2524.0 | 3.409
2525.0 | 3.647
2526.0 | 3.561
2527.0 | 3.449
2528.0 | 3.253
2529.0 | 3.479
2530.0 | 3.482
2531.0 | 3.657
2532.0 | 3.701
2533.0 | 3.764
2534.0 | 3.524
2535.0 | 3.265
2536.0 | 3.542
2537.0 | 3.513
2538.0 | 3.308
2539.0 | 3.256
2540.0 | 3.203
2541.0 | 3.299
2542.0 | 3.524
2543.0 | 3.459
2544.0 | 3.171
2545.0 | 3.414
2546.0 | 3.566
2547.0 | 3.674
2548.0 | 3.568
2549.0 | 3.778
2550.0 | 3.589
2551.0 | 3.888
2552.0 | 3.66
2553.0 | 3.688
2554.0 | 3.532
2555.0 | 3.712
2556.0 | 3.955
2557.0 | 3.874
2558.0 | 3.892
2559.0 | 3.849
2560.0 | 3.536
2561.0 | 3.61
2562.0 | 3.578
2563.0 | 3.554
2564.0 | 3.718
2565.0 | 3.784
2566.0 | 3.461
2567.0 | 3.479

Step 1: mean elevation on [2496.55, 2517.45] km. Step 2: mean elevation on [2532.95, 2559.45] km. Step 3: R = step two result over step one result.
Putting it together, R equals 1.67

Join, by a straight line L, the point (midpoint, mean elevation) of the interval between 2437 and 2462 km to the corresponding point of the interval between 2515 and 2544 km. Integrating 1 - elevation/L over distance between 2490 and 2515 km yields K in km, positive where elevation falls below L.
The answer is 8.8 km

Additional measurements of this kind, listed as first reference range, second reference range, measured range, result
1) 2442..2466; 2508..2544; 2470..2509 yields 7.4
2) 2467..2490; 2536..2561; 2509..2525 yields 3.2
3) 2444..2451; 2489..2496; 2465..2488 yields -3.3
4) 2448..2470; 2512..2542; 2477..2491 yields 1.6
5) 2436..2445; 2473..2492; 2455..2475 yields -2.6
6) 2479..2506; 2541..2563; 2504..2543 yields 2.6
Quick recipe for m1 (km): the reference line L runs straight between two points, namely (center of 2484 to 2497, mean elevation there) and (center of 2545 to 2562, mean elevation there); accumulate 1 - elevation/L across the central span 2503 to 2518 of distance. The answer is 4.52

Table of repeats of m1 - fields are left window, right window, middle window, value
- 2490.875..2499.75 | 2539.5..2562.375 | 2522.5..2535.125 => -1.4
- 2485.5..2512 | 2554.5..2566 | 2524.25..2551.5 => -2.5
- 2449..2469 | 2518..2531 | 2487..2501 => 3.9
